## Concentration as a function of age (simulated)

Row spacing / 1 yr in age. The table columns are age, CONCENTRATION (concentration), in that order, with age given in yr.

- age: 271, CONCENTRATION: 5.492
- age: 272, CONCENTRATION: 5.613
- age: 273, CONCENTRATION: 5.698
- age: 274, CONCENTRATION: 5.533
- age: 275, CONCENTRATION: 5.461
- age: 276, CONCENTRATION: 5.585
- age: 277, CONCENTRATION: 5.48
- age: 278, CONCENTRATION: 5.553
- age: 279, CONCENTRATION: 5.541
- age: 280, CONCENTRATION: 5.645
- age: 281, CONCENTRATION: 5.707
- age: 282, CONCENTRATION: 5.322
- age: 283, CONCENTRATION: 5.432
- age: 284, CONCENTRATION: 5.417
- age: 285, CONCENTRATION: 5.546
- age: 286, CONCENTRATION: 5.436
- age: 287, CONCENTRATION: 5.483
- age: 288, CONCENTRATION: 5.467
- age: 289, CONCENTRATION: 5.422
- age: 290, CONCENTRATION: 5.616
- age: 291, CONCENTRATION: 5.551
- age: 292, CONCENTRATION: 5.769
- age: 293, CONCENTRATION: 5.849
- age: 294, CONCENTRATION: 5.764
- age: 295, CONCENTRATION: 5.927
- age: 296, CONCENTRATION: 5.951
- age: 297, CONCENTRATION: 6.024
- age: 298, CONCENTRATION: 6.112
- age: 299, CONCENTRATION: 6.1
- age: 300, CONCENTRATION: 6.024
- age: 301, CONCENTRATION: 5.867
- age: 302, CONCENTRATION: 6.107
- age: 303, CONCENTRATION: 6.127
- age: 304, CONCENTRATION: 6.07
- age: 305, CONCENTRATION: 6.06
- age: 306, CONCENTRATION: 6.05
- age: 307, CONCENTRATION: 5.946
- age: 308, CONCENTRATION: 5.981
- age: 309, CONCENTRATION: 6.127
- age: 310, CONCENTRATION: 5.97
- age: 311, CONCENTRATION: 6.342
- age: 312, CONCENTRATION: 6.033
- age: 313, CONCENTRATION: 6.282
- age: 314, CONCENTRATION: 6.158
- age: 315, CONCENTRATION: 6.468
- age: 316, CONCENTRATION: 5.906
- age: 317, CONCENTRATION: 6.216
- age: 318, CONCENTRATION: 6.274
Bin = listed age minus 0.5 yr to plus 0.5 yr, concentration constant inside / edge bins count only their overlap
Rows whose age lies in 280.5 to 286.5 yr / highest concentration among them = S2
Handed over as 5.707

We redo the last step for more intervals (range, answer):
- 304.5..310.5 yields 6.127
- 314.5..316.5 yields 6.468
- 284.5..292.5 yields 5.769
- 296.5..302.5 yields 6.112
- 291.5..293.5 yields 5.849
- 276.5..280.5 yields 5.645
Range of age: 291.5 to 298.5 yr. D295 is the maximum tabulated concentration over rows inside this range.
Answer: 6.112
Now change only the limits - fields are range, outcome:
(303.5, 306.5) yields 6.07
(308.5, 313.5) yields 6.342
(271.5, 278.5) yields 5.698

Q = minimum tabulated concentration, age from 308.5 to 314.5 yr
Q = 5.97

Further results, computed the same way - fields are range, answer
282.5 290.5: 5.417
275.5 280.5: 5.48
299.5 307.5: 5.867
